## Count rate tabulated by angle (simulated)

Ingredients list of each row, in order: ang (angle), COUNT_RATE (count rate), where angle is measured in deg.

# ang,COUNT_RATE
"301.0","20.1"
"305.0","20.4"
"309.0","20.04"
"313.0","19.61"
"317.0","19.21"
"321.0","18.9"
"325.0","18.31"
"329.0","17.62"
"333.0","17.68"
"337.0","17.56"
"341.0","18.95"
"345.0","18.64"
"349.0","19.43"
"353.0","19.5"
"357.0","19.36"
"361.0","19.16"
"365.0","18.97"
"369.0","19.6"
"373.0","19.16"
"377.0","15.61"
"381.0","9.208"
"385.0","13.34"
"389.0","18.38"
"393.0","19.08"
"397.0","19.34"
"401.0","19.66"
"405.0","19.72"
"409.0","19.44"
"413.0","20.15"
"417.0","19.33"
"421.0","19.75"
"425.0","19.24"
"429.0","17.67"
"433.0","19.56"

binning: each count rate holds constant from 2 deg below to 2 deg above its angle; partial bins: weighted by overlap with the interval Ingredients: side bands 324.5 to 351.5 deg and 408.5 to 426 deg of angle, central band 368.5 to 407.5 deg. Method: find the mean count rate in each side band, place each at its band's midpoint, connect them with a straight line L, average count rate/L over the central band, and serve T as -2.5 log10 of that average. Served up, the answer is 0.11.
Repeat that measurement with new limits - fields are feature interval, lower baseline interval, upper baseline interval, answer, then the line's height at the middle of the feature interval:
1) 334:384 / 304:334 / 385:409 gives 0.061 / 18.9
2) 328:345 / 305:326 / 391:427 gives 0.078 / 19.4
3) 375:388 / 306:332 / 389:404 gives 0.410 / 19.2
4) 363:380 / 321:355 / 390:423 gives 0.070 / 19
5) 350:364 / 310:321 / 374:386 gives -0.246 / 15.4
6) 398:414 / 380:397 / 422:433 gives -0.150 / 17.2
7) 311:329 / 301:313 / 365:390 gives 0.028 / 19.3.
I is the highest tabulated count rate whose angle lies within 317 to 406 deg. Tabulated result 19.72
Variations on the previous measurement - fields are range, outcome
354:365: 19.36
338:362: 19.5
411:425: 20.15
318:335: 18.9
